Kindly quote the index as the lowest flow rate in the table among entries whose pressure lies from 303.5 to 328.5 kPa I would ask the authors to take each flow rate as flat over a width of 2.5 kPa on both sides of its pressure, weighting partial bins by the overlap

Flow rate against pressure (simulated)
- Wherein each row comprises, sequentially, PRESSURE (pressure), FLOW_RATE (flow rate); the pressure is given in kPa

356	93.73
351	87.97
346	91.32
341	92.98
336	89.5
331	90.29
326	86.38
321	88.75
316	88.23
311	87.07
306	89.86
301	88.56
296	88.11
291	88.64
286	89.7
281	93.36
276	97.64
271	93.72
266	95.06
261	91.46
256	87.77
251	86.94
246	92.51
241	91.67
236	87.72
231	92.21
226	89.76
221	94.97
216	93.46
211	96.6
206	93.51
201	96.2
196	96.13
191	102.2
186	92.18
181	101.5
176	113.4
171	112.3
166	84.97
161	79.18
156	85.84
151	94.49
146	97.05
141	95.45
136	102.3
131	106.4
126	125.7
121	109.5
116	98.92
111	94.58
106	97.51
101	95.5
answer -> 86.38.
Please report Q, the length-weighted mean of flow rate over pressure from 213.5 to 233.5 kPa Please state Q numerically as 92.6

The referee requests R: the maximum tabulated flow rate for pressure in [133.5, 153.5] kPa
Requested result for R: 102.3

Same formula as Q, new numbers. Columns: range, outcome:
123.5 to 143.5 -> 107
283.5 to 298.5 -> 88.8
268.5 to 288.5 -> 93.6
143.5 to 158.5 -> 92.5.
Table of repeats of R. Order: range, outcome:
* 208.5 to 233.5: 96.6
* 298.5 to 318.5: 89.86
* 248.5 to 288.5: 97.64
